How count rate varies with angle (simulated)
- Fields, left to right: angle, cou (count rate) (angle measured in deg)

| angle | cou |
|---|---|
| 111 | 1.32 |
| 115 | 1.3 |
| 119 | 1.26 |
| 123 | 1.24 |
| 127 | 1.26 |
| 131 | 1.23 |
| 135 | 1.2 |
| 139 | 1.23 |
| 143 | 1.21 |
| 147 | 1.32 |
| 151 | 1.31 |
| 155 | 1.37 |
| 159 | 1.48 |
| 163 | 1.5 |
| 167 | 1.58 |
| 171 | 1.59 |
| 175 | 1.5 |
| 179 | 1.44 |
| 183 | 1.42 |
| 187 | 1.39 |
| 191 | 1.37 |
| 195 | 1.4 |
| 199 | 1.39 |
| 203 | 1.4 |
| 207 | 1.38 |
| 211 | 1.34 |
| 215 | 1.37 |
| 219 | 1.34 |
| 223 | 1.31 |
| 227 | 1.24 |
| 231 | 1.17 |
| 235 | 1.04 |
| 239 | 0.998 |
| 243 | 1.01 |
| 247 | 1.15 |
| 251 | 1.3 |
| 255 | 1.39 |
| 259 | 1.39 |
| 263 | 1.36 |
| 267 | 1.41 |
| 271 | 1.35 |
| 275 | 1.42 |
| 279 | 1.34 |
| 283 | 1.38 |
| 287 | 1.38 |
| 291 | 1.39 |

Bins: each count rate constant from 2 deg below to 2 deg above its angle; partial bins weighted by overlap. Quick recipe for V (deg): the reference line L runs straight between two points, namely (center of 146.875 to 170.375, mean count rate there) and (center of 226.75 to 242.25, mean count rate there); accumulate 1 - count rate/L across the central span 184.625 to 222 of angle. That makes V -4.3 deg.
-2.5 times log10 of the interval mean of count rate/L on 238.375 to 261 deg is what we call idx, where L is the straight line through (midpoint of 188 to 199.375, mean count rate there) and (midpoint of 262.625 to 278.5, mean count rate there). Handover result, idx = 0.14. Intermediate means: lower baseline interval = 1.39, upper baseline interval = 1.38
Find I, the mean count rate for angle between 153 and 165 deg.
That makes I 1.45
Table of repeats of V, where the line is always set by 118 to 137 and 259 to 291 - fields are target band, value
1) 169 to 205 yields -3.9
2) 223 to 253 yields 4.5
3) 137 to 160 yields -1.0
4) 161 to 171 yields -2.2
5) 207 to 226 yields -0.2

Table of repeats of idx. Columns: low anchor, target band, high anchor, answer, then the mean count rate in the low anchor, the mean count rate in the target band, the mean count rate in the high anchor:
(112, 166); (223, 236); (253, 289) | 0.15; 1.31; 1.18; 1.38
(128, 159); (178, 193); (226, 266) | -0.12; 1.28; 1.4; 1.21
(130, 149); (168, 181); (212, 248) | -0.24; 1.24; 1.52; 1.19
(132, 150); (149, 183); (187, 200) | -0.12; 1.24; 1.47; 1.39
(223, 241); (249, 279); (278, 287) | -0.07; 1.13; 1.37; 1.37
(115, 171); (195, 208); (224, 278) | -0.08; 1.33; 1.39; 1.25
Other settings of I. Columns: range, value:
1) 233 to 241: 1.02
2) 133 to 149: 1.24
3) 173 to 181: 1.47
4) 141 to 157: 1.3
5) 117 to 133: 1.25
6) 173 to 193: 1.42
